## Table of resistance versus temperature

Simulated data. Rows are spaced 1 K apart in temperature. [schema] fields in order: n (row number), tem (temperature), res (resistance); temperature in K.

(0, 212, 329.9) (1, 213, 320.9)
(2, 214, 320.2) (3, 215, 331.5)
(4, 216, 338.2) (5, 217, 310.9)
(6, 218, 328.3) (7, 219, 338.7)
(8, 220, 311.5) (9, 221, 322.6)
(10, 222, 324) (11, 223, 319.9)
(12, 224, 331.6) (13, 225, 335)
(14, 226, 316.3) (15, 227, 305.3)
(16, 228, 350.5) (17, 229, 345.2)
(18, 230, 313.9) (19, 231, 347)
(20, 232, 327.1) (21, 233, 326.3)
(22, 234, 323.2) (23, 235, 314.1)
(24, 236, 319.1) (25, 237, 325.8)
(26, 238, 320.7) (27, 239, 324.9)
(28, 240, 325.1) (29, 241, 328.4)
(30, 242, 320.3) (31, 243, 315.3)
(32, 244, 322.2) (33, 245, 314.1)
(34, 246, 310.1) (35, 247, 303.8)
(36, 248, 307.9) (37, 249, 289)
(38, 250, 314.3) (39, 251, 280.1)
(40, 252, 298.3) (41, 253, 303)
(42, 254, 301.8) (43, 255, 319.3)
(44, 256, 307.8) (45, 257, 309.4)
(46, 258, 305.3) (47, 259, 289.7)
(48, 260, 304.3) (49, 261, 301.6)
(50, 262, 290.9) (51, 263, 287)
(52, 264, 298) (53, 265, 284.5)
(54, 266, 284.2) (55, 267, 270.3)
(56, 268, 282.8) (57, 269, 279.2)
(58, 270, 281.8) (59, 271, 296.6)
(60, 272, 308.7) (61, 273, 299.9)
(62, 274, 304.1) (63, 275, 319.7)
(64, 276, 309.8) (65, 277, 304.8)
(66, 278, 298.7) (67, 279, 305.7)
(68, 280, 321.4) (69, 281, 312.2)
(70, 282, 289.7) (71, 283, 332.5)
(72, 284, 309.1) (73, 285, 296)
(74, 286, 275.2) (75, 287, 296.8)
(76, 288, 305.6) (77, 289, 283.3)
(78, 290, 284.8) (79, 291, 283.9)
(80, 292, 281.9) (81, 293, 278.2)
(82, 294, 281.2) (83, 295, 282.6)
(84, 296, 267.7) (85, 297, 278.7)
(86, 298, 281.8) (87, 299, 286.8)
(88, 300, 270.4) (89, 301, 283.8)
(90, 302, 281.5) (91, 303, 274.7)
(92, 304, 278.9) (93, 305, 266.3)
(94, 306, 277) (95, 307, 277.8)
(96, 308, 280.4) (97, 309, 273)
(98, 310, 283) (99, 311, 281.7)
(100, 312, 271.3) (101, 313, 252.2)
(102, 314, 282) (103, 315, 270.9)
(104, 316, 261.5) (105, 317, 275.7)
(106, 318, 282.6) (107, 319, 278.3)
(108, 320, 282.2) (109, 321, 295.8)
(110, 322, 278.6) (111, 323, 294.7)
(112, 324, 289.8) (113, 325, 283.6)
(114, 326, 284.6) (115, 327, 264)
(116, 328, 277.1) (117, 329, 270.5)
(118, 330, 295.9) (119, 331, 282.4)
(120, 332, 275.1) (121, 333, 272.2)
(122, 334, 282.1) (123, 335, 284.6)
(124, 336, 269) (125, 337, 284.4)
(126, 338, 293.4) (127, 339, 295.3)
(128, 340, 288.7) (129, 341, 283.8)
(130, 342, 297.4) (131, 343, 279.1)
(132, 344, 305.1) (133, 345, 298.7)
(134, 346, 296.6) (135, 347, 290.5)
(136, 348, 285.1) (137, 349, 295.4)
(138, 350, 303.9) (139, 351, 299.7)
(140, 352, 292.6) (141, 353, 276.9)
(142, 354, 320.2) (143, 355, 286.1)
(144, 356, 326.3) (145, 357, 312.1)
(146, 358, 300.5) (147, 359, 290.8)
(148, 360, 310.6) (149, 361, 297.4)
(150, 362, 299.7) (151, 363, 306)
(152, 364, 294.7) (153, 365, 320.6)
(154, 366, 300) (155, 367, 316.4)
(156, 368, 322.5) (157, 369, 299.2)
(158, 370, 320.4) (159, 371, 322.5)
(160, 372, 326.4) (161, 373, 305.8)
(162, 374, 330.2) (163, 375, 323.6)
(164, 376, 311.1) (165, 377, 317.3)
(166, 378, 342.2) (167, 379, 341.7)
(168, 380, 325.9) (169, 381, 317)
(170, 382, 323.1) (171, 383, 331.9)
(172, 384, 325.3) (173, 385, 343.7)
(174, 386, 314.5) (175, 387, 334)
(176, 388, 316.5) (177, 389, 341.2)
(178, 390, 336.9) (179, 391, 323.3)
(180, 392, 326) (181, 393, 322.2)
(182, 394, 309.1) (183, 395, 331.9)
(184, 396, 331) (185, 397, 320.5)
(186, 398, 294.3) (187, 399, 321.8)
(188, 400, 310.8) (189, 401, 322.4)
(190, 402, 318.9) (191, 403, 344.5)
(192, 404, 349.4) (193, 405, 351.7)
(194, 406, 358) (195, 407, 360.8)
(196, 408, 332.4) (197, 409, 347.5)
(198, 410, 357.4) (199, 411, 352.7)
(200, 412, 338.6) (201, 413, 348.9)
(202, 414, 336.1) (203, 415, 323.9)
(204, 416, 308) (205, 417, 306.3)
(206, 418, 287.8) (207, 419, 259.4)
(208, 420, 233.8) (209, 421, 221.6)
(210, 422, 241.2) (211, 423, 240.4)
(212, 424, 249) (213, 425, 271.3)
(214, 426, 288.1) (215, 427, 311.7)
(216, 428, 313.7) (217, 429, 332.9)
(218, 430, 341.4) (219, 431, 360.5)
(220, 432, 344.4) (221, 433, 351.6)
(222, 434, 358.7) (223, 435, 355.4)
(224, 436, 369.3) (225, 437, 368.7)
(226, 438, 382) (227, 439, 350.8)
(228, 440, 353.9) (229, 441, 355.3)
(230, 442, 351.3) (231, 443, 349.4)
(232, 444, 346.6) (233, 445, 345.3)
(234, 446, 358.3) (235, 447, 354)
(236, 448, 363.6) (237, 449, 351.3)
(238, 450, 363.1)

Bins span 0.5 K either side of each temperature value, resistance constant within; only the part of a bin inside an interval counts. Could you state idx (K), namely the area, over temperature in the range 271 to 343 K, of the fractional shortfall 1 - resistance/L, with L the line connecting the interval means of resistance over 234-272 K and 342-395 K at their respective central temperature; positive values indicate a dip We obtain 5.12 K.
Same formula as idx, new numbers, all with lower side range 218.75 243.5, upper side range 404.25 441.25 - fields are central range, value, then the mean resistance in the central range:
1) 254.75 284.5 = 2.3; 300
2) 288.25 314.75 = 3.8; 278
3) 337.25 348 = 1.1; 292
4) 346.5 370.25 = 1.6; 303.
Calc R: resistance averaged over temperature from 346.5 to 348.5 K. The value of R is 288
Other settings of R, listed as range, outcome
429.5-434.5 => 351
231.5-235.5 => 323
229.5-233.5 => 329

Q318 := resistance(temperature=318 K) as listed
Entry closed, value 282.6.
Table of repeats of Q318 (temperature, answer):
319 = 278.3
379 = 341.7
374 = 330.2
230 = 313.9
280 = 321.4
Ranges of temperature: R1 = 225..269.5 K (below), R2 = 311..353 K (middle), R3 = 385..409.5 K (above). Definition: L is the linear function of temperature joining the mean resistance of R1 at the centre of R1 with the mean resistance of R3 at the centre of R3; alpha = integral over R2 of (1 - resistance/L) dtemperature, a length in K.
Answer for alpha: 4.88 K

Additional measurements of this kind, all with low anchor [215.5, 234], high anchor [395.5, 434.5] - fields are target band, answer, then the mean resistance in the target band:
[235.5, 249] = 0.37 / 317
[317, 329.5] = 1.56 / 282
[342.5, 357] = 1.03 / 297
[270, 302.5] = 2.99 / 294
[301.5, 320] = 2.71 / 275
